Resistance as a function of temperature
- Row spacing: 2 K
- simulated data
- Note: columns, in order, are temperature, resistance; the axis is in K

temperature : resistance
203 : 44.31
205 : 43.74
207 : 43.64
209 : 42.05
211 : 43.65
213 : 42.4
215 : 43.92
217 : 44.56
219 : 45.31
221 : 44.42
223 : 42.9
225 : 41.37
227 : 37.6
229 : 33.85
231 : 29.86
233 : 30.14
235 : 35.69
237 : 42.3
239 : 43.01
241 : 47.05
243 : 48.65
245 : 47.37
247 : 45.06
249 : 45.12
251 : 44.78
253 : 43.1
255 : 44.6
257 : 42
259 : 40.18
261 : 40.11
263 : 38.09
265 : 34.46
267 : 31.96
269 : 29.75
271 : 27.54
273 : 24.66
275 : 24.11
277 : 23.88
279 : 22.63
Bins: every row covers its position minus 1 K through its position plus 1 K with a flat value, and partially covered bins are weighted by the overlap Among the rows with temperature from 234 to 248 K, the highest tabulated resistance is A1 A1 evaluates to 48.65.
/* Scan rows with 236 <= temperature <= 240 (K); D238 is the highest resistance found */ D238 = 43.01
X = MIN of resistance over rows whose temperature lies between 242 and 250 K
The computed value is 45.06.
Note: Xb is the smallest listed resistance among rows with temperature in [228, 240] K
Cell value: 29.86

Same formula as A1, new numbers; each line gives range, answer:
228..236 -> 35.69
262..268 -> 38.09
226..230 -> 37.6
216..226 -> 45.31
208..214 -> 43.65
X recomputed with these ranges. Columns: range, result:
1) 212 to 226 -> 41.37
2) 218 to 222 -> 44.42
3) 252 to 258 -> 42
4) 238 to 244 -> 43.01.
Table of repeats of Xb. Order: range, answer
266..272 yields 27.54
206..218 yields 42.05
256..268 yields 31.96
